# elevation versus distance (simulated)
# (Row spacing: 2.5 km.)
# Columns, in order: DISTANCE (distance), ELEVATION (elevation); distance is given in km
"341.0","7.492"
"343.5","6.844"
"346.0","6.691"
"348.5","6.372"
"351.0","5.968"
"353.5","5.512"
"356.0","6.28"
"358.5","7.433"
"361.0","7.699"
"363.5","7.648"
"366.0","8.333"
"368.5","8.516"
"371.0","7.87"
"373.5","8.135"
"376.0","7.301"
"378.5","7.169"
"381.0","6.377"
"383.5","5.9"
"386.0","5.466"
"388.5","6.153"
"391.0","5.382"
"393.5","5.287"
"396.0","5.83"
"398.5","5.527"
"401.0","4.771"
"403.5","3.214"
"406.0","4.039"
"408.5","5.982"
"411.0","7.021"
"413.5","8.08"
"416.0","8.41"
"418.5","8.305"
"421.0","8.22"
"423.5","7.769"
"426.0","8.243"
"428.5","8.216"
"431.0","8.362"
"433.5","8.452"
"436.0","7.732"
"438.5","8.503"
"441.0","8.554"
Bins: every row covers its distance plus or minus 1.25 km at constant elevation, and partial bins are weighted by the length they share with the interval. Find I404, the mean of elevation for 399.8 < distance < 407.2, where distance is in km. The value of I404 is 4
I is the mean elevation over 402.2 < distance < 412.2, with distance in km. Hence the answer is 5.05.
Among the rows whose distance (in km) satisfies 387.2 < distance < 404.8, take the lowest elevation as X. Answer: 3.214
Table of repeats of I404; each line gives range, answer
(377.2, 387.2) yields 6.24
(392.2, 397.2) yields 5.55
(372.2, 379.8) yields 7.53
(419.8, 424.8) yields 7.99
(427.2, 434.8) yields 8.34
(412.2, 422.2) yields 8.25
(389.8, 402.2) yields 5.36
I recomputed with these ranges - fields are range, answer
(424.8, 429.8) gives 8.23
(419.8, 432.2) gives 8.16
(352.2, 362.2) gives 6.72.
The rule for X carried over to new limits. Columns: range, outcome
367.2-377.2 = 7.301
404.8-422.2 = 4.039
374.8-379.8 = 7.169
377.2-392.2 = 5.382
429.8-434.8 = 8.362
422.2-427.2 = 7.769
